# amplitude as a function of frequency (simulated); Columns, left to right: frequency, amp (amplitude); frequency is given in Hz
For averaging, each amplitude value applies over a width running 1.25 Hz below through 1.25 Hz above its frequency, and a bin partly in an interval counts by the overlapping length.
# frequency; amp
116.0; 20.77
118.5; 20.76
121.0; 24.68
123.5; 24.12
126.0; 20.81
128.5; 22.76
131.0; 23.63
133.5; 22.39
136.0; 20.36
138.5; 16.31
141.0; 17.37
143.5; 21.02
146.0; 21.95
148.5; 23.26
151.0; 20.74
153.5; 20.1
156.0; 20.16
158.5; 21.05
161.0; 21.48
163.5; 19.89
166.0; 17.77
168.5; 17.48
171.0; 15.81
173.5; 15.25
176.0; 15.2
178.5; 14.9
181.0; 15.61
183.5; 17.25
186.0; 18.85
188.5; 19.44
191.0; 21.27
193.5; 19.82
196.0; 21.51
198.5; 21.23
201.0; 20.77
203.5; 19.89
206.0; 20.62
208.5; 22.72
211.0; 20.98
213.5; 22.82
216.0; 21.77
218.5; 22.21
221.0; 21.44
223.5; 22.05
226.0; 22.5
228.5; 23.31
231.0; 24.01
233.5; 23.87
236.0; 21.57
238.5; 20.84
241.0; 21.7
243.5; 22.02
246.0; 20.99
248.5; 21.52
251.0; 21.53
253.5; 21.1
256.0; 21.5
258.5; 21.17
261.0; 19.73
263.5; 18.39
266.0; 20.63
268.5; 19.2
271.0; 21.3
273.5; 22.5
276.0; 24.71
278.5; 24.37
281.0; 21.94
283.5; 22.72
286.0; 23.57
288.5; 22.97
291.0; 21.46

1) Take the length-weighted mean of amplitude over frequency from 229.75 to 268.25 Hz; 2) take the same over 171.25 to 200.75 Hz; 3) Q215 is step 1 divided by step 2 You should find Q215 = 1.17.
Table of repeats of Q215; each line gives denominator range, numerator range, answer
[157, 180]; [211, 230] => 1.26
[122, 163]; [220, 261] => 1.04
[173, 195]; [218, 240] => 1.27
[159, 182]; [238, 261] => 1.24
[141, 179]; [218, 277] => 1.13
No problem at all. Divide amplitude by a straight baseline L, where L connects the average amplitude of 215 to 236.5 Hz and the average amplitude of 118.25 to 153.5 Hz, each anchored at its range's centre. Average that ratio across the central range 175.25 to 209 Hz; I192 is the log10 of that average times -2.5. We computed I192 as 0.15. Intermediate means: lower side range 21.4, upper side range 22.6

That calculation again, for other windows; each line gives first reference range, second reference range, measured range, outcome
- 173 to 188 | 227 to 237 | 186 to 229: -0.075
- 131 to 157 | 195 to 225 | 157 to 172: 0.100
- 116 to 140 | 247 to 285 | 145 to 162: 0.020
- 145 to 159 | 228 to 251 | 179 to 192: 0.183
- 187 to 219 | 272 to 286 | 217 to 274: 0.038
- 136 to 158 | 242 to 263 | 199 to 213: -0.022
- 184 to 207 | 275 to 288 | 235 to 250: 0.027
